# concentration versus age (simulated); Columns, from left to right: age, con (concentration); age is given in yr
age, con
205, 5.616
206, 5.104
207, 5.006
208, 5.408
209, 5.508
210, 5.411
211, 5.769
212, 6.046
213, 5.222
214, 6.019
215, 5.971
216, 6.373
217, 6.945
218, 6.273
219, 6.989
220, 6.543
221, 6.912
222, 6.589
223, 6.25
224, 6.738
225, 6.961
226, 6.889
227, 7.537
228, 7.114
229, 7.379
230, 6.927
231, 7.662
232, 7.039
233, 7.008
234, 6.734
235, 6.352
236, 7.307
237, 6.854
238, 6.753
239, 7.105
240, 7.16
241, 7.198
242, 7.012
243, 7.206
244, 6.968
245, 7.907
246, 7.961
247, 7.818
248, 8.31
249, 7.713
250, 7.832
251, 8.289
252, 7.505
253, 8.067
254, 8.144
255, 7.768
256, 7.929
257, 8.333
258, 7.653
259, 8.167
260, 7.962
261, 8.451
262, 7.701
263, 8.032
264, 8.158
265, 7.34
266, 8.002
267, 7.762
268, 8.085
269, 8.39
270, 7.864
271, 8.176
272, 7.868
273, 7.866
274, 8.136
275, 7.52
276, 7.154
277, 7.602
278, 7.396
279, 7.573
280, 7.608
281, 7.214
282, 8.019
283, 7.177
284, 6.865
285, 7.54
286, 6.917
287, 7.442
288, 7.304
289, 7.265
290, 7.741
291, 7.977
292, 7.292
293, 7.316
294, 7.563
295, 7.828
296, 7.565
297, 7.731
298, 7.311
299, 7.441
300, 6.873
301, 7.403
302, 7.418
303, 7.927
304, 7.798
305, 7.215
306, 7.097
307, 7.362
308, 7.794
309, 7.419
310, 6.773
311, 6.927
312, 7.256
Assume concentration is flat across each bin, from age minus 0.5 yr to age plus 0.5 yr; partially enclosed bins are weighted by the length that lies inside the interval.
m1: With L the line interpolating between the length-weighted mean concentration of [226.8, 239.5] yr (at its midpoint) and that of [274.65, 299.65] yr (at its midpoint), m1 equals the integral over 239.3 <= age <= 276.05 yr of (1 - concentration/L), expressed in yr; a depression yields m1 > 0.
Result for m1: -3.0 yr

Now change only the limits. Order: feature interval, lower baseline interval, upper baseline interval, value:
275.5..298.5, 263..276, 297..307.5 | 0.5 yr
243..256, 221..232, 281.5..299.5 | -1.2 yr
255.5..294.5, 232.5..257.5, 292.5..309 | -1.1 yr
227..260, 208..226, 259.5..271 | -1.3 yr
